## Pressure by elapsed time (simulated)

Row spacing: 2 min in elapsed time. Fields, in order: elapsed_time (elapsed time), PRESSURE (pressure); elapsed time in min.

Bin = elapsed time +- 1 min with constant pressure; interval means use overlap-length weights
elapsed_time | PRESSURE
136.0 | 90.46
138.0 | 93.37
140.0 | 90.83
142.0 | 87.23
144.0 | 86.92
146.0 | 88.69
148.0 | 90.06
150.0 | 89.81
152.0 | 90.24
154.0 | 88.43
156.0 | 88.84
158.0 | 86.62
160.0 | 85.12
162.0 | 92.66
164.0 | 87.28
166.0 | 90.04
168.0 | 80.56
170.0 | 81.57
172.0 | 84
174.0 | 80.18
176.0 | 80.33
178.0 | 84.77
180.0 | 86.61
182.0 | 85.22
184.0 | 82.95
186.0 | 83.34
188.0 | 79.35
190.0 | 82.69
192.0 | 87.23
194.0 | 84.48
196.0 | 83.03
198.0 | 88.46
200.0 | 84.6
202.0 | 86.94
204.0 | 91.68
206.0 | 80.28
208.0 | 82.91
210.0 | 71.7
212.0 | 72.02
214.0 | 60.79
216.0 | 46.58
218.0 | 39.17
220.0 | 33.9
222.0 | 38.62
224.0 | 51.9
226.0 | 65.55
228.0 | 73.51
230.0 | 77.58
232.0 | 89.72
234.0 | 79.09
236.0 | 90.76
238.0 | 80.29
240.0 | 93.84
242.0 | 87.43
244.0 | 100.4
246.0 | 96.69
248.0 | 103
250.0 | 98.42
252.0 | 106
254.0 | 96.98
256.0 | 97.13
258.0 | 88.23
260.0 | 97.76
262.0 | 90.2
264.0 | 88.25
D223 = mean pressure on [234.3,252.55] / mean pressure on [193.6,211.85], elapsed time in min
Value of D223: 1.13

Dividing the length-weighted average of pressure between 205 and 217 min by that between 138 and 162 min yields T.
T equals 0.78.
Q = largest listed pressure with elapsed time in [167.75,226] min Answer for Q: 91.68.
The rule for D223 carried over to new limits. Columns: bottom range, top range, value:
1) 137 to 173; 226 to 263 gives 1.03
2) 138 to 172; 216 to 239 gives 0.74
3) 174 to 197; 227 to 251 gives 1.07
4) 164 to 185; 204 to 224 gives 0.71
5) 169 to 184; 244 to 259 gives 1.18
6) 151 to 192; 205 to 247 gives 0.85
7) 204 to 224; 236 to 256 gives 1.60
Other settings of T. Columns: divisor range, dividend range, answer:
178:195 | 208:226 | 0.65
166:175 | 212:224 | 0.57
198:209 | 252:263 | 1.11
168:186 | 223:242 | 0.95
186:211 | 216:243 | 0.82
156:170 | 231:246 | 1.03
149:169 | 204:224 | 0.68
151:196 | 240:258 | 1.15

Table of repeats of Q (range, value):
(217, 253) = 106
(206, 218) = 82.91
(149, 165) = 92.66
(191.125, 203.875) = 88.46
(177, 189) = 86.61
